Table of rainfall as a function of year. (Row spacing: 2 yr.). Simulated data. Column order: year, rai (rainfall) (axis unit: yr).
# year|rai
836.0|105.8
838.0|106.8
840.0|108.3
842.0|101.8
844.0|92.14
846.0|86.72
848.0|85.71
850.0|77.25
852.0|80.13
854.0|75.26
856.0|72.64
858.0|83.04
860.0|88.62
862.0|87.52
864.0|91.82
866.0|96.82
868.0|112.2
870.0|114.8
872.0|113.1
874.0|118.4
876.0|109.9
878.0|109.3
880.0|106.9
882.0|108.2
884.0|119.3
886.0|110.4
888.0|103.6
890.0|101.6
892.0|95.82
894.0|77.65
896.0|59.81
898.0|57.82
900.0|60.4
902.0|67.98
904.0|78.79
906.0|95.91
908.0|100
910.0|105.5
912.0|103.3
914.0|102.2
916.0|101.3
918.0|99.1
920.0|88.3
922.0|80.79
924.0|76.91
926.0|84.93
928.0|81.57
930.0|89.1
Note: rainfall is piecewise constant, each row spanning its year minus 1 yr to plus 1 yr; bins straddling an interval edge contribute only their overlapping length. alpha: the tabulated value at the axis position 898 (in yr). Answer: 57.82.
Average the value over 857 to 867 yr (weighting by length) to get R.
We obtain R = 89.6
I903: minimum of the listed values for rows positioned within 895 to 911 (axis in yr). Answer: 57.82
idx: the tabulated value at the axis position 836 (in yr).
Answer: 105.8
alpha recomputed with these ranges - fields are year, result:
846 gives 86.72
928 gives 81.57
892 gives 95.82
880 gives 106.9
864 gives 91.82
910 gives 105.5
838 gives 106.8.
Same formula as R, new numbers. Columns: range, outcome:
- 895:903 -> 61.5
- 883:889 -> 111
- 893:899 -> 65.1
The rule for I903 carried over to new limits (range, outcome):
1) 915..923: 80.79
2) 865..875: 96.82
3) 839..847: 86.72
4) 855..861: 72.64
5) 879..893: 95.82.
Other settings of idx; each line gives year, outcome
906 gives 95.91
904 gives 78.79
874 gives 118.4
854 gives 75.26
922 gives 80.79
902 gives 67.98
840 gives 108.3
